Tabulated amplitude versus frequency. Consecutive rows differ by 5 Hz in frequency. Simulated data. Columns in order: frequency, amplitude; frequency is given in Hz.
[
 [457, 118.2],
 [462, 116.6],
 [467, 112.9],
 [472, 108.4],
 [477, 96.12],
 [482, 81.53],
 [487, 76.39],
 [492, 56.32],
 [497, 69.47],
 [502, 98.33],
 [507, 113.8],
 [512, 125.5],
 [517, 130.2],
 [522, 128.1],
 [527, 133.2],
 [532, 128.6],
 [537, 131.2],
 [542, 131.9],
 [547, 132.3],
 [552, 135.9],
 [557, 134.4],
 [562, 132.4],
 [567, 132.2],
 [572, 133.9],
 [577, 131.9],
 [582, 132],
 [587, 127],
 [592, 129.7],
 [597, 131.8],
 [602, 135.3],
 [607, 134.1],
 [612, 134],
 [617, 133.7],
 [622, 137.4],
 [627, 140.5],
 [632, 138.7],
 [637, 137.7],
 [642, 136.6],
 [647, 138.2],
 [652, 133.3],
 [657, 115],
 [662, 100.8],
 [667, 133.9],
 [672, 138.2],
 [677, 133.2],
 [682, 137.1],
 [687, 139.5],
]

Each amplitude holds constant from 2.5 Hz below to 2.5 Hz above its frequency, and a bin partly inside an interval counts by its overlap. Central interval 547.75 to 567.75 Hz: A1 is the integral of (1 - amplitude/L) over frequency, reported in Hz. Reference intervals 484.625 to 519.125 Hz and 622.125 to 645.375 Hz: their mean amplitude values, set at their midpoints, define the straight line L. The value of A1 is -3.56 Hz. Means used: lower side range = 95.4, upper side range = 138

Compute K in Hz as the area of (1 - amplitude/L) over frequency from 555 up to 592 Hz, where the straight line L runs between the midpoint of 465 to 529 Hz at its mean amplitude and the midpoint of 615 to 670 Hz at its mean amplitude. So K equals -4.5 Hz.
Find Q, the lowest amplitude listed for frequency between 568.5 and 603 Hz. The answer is 127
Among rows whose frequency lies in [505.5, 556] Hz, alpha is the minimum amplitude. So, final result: 113.8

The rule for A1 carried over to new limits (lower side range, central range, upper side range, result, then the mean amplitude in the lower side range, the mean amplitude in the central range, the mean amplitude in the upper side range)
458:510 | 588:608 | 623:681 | -2.1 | 94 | 132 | 132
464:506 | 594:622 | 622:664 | -2.9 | 88.7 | 134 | 131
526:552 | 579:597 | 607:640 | 0.6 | 132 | 130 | 137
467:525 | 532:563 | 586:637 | -4.7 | 99.5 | 133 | 135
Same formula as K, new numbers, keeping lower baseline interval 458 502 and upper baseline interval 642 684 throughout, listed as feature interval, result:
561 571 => -2.2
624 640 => -2.1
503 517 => -3.1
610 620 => -1.2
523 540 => -4.8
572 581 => -1.7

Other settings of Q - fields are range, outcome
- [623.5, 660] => 115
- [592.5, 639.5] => 131.8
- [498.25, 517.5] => 98.33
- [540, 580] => 131.9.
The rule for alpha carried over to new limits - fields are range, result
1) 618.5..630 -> 137.4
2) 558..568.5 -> 132.2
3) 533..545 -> 131.2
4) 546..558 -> 132.3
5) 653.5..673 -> 100.8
